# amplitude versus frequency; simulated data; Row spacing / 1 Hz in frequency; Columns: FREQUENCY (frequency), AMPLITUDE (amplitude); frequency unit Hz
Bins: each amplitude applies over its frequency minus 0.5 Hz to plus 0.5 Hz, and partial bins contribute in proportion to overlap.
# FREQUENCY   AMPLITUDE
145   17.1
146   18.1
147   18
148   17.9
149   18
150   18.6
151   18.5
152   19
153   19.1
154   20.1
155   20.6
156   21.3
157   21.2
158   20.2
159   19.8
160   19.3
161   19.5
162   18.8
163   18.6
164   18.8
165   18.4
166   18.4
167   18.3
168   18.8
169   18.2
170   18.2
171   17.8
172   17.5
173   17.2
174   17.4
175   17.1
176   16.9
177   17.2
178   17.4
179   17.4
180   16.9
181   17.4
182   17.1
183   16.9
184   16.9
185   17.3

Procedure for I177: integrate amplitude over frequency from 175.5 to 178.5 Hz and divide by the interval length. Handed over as 17.2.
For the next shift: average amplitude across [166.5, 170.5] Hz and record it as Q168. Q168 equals 18.4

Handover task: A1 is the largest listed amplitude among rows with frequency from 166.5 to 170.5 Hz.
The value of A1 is 18.8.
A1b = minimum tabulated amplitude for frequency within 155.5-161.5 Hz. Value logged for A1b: 19.3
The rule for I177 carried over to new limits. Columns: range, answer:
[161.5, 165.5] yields 18.6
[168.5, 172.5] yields 17.9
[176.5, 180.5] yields 17.2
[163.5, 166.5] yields 18.5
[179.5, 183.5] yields 17.1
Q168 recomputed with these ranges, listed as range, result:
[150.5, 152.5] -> 18.8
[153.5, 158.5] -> 20.7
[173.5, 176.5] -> 17.1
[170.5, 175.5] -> 17.4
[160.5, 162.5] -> 19.1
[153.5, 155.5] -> 20.4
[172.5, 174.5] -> 17.3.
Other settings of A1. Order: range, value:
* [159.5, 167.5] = 19.5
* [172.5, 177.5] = 17.4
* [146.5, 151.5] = 18.6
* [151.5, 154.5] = 20.1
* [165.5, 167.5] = 18.4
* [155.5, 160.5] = 21.3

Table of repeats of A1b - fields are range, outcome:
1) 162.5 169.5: 18.2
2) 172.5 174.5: 17.2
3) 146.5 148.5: 17.9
